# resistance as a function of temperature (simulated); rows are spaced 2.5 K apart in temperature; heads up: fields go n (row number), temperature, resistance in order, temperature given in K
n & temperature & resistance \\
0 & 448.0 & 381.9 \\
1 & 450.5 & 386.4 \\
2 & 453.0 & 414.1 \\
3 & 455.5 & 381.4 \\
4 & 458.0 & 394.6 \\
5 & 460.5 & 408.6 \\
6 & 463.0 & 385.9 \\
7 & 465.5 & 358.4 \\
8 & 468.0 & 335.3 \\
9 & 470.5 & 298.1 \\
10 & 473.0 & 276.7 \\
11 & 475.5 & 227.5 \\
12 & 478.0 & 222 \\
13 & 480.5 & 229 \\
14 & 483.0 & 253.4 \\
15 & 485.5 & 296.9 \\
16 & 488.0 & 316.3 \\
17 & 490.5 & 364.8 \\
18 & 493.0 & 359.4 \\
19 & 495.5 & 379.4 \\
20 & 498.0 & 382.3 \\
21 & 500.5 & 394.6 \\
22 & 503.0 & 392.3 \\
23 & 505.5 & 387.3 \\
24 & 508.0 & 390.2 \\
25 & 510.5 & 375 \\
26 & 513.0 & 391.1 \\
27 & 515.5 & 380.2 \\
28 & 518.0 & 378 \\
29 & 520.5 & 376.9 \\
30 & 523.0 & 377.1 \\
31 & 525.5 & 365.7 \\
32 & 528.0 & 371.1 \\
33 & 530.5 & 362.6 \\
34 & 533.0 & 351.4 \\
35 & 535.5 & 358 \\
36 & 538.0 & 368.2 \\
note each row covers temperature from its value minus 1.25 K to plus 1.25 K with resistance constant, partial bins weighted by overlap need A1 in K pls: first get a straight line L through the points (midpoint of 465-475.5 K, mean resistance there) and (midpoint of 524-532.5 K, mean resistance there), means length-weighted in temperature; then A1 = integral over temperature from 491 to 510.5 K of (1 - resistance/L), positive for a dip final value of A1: -2.7 K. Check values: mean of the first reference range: 304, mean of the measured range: 382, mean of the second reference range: 365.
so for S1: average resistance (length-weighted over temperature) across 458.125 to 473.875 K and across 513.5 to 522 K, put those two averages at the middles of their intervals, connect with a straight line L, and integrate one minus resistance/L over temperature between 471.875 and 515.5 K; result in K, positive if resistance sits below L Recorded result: 4.0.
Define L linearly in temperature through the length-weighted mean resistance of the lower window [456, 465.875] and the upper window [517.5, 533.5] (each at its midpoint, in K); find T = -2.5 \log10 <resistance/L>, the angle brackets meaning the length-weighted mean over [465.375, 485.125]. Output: 0.38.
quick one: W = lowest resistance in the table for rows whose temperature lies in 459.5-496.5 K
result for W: 222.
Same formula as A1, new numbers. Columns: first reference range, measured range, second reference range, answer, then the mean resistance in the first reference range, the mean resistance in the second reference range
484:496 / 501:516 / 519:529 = -1.23 K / 339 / 373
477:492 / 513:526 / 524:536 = -1.28 K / 283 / 362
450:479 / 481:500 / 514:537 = 1.02 K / 341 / 369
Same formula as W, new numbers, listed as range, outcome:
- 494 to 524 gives 375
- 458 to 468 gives 335.3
